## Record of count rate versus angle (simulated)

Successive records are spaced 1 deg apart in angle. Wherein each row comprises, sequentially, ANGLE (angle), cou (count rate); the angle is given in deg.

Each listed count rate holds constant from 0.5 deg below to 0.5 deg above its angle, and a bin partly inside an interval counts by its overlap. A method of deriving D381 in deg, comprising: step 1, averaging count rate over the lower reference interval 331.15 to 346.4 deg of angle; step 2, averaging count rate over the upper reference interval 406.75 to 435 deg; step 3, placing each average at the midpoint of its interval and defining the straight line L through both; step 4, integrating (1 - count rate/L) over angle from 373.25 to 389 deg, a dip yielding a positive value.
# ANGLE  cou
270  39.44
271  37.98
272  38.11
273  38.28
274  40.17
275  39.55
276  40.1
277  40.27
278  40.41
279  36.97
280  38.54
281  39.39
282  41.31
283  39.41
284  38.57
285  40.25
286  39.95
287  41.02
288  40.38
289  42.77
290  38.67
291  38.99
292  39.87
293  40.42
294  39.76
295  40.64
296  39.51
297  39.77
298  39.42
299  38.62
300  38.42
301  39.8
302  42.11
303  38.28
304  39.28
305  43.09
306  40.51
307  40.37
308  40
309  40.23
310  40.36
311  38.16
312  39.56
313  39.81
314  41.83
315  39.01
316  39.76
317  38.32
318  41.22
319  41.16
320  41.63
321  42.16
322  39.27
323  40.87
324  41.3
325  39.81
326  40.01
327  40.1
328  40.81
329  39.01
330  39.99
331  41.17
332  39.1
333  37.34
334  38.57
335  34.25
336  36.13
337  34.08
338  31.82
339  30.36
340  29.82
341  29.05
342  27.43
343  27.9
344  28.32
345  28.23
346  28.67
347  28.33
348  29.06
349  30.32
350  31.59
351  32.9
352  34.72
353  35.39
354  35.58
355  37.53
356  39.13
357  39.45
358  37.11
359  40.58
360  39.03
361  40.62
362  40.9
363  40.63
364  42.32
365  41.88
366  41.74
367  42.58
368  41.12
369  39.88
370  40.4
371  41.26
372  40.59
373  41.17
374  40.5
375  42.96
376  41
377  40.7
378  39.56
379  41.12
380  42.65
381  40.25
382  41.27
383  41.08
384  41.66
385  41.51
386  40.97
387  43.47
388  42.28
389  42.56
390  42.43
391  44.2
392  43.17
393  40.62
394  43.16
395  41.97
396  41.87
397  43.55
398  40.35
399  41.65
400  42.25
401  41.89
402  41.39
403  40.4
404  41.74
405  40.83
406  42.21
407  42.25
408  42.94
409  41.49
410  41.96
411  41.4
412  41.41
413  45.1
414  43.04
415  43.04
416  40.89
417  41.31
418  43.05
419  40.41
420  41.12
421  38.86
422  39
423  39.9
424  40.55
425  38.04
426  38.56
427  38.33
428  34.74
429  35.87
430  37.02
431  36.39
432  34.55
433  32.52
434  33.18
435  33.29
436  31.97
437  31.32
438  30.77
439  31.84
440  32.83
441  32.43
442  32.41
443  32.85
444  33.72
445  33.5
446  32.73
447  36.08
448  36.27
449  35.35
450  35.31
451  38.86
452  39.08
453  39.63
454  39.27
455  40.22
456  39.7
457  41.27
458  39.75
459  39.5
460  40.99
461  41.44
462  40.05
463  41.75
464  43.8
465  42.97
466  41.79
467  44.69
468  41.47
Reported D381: -2.40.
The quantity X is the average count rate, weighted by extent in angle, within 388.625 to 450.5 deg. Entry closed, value 38.6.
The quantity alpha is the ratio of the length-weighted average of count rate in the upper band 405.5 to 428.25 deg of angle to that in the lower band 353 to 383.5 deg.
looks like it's 1.0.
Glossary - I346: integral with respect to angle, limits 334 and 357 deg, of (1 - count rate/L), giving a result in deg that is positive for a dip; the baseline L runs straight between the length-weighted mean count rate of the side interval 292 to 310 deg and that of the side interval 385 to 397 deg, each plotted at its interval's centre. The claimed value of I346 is 5.1 deg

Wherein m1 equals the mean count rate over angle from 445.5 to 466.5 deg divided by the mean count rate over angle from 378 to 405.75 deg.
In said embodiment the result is 0.94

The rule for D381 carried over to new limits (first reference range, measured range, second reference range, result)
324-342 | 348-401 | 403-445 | -4.5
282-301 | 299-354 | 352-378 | 4.2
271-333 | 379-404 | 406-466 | -2.0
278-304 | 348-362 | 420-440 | 0.6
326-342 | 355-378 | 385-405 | -0.8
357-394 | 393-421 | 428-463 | -2.1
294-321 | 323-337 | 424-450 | 0.1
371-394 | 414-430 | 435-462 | -0.5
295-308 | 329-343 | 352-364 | 1.7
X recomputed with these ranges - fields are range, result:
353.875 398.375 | 41.1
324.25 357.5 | 34.5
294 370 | 37.7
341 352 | 29.5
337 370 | 35.2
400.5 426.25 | 41.3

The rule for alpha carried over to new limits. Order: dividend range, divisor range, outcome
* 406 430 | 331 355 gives 1.25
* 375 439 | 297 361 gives 1.08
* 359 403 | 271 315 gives 1.04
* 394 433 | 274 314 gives 1.02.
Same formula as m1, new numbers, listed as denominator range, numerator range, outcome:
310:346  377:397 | 1.13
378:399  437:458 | 0.85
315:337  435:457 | 0.89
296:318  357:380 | 1.02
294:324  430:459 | 0.88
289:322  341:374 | 0.91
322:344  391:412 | 1.16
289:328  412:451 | 0.91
